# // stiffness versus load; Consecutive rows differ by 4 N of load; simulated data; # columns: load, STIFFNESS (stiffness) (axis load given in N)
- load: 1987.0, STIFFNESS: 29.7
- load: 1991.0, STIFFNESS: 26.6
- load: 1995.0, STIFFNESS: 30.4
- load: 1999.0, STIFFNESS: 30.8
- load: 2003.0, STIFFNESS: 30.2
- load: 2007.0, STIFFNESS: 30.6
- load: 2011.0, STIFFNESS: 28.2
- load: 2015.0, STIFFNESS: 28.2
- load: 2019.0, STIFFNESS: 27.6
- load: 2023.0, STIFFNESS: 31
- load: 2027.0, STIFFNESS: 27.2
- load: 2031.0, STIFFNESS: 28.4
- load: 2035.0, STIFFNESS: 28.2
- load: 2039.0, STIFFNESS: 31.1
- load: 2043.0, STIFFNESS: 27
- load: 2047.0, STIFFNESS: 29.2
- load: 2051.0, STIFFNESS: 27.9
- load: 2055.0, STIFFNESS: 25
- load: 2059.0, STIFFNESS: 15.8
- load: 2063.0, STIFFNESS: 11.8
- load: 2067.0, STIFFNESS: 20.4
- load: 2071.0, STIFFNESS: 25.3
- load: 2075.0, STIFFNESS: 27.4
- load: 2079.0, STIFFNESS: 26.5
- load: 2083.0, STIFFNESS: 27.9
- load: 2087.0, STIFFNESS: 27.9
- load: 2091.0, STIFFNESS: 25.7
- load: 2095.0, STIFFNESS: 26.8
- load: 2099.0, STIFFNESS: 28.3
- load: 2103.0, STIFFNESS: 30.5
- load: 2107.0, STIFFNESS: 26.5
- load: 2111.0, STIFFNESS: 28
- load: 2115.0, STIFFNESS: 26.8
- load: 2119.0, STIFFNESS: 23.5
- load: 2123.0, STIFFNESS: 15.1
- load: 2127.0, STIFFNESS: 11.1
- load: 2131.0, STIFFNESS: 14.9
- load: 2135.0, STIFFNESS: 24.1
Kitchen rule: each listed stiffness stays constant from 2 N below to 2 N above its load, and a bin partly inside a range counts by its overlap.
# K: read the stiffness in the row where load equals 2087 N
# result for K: 27.9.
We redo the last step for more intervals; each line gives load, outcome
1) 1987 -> 29.7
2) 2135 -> 24.1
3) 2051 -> 27.9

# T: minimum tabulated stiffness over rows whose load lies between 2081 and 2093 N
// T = 25.7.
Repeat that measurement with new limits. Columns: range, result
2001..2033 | 27.2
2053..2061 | 15.8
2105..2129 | 11.1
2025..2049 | 27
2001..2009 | 30.2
